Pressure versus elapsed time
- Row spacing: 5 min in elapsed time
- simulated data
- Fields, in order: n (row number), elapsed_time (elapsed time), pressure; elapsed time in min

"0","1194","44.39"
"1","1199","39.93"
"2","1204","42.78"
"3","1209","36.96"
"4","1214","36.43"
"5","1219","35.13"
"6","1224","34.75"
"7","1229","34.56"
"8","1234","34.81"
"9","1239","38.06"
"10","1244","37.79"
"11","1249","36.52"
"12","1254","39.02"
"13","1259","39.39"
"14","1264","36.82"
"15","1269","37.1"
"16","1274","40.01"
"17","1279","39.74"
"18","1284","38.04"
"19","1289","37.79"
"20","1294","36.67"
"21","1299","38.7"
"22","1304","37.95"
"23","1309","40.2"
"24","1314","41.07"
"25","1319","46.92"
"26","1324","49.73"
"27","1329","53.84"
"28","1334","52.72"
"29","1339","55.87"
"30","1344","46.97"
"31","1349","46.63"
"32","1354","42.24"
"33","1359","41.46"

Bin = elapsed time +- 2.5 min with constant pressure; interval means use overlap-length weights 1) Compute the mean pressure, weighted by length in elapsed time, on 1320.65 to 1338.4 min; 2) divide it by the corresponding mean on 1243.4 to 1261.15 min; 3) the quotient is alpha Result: 1.4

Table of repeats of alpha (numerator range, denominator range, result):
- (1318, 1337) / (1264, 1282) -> 1.33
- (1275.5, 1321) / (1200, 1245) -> 1.07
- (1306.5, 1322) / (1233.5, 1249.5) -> 1.16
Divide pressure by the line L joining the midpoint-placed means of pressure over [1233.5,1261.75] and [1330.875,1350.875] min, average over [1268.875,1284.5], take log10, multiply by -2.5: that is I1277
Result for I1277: 0.07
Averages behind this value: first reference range 37.8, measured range 39.1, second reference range 50.8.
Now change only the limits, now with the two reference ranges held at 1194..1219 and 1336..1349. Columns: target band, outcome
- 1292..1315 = 0.21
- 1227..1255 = 0.15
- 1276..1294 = 0.19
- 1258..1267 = 0.16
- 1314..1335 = -0.01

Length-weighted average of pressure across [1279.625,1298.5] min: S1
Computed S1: 37.8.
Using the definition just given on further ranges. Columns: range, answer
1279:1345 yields 44.1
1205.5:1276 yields 37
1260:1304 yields 38.1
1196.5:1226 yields 37.7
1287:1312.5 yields 38.4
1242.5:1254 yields 37.5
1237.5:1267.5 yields 37.9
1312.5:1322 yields 44.6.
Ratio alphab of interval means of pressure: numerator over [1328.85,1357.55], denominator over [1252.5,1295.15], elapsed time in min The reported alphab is 1.28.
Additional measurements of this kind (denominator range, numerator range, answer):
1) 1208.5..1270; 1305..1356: 1.29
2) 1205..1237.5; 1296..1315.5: 1.10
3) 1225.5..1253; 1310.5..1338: 1.34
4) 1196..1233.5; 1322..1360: 1.32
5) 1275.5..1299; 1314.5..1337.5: 1.31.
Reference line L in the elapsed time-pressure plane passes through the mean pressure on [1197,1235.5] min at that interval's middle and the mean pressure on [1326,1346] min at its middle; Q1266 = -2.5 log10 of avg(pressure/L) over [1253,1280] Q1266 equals 0.128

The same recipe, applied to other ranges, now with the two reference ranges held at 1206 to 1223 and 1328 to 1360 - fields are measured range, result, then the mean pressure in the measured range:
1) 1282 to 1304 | 0.16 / 37.8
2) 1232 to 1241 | 0.06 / 36.4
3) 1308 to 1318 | 0.10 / 41.6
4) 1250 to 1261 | 0.04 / 38.8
